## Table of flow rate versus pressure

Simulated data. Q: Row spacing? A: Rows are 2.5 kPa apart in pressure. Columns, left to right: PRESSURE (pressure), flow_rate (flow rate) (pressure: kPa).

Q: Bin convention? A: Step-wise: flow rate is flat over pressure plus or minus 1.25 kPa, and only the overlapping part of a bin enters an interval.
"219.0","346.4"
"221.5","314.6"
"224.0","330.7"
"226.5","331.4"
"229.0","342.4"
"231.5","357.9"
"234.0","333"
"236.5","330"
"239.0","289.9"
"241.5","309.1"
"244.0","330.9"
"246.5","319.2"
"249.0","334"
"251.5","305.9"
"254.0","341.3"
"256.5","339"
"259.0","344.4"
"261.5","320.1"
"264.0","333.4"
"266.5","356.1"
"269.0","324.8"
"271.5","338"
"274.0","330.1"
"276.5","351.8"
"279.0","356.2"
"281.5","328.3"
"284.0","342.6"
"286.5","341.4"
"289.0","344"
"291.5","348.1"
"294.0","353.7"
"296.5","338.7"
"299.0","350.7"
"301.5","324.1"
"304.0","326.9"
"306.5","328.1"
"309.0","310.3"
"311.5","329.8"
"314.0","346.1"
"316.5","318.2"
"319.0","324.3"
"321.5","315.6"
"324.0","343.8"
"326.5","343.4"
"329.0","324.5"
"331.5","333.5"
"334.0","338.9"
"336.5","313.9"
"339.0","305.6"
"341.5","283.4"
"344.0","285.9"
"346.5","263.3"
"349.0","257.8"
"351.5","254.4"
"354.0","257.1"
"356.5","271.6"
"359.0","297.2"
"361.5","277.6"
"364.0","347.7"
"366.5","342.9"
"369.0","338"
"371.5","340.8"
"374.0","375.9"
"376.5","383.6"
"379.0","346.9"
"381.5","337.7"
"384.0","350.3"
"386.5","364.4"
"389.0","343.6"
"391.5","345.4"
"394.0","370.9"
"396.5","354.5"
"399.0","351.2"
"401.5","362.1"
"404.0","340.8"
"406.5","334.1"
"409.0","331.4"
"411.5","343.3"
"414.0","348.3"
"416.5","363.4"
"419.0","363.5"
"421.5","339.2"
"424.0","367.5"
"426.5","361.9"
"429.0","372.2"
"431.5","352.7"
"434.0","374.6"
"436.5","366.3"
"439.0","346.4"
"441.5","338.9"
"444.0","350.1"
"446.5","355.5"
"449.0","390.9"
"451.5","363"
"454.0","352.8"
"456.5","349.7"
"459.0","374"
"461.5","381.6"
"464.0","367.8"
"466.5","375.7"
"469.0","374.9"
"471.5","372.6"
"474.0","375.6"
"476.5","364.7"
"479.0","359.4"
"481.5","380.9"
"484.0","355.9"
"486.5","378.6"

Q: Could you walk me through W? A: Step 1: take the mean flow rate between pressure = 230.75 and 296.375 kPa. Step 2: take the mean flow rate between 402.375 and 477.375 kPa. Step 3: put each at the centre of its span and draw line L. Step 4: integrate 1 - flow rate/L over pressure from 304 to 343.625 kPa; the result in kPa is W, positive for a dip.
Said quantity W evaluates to 2.3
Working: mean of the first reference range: 335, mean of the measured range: 323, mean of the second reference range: 360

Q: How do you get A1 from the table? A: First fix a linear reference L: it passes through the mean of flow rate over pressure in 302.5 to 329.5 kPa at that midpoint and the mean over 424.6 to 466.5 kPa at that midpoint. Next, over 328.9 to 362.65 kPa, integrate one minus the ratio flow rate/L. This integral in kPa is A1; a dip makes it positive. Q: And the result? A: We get 4.7 kPa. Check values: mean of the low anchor 328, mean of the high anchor 363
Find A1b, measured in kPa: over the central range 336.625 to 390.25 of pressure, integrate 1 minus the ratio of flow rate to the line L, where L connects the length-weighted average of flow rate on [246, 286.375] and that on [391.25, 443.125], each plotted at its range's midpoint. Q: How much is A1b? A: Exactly 5.0 kPa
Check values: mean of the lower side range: 336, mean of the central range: 315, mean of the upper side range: 354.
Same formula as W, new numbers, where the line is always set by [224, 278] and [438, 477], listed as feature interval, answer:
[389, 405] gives 0.07 kPa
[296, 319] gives 0.74 kPa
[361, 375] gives 0.43 kPa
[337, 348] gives 1.92 kPa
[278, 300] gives -0.45 kPa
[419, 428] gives 0.04 kPa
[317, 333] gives 0.61 kPa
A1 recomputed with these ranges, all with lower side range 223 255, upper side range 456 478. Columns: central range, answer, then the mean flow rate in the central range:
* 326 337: 0.4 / 331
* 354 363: 1.8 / 280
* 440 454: 0.3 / 359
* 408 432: 0.5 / 355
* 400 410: 0.5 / 343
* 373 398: -0.1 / 357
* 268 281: -0.2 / 340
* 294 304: 0.0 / 338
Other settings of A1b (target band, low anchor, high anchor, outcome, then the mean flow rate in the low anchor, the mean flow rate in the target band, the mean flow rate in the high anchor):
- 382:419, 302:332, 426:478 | 0.05 kPa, 328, 350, 365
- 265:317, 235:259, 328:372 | -3.96 kPa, 323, 338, 301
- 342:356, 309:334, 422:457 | 2.99 kPa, 330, 265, 360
